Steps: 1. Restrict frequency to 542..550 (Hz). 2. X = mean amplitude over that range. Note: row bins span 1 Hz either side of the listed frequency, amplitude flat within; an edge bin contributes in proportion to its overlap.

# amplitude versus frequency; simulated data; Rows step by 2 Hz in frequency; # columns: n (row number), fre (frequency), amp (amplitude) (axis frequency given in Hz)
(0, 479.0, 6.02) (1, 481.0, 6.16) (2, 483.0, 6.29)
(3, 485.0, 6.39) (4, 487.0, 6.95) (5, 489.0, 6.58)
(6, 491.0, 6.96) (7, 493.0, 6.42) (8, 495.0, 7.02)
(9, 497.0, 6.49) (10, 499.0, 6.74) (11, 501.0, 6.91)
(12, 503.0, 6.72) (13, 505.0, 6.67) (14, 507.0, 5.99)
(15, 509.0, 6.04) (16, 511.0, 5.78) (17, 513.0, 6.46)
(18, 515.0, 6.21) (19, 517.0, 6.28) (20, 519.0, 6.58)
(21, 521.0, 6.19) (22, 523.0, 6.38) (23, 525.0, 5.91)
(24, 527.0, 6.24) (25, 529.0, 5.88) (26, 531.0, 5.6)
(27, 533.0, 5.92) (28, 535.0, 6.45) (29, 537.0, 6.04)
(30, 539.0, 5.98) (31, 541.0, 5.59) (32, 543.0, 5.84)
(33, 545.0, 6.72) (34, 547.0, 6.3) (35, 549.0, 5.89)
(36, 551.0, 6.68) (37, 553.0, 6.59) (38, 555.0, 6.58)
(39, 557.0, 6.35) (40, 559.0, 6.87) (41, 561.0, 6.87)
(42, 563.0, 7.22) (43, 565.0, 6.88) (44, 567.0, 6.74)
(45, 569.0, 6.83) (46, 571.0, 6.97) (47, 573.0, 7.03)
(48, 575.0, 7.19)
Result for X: 6.19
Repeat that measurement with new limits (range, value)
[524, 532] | 5.91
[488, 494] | 6.65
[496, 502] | 6.71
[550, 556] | 6.62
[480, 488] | 6.45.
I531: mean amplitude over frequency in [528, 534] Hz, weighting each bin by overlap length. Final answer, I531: 5.8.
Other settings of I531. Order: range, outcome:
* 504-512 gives 6.12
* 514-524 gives 6.33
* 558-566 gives 6.96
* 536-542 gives 5.87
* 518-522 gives 6.38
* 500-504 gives 6.81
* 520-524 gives 6.29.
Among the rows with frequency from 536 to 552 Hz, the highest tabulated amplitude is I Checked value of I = 6.72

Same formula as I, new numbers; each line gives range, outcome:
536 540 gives 6.04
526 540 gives 6.45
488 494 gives 6.96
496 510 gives 6.91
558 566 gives 7.22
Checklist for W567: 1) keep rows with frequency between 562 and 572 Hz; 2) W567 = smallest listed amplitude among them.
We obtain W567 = 6.74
